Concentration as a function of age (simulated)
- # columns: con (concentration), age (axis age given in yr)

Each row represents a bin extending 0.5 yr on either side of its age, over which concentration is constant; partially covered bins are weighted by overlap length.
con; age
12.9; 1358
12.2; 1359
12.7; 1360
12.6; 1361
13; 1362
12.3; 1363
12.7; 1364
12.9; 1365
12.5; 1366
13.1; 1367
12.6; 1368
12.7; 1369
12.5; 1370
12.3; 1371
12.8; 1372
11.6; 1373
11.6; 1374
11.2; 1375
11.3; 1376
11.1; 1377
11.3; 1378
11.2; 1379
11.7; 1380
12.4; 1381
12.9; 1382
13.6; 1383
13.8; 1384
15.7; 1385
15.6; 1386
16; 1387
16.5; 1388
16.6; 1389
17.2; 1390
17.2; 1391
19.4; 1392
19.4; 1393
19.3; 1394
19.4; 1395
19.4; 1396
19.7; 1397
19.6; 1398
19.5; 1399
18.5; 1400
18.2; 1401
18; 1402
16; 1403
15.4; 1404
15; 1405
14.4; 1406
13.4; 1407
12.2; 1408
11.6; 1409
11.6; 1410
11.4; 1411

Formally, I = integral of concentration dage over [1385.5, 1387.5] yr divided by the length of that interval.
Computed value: 15.8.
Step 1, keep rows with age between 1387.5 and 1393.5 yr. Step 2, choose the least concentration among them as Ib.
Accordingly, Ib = 16.5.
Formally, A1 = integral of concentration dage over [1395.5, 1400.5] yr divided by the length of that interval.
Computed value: 19.3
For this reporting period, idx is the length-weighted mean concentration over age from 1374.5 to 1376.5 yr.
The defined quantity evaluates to 11.2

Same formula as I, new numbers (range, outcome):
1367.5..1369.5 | 12.6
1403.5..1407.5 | 14.5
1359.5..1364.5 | 12.7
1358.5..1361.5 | 12.5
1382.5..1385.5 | 14.4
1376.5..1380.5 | 11.3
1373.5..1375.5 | 11.4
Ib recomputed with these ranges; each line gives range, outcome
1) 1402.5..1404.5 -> 15.4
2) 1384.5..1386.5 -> 15.6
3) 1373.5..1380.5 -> 11.1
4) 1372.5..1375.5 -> 11.2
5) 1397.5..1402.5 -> 18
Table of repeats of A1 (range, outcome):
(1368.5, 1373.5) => 12.4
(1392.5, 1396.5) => 19.4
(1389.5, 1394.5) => 18.5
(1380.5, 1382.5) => 12.7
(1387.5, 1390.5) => 16.8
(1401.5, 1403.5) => 17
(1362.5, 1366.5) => 12.6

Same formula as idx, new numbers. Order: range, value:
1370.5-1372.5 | 12.6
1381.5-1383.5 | 13.2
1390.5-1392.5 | 18.3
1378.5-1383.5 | 12.4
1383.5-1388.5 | 15.5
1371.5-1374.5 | 12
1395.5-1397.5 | 19.5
